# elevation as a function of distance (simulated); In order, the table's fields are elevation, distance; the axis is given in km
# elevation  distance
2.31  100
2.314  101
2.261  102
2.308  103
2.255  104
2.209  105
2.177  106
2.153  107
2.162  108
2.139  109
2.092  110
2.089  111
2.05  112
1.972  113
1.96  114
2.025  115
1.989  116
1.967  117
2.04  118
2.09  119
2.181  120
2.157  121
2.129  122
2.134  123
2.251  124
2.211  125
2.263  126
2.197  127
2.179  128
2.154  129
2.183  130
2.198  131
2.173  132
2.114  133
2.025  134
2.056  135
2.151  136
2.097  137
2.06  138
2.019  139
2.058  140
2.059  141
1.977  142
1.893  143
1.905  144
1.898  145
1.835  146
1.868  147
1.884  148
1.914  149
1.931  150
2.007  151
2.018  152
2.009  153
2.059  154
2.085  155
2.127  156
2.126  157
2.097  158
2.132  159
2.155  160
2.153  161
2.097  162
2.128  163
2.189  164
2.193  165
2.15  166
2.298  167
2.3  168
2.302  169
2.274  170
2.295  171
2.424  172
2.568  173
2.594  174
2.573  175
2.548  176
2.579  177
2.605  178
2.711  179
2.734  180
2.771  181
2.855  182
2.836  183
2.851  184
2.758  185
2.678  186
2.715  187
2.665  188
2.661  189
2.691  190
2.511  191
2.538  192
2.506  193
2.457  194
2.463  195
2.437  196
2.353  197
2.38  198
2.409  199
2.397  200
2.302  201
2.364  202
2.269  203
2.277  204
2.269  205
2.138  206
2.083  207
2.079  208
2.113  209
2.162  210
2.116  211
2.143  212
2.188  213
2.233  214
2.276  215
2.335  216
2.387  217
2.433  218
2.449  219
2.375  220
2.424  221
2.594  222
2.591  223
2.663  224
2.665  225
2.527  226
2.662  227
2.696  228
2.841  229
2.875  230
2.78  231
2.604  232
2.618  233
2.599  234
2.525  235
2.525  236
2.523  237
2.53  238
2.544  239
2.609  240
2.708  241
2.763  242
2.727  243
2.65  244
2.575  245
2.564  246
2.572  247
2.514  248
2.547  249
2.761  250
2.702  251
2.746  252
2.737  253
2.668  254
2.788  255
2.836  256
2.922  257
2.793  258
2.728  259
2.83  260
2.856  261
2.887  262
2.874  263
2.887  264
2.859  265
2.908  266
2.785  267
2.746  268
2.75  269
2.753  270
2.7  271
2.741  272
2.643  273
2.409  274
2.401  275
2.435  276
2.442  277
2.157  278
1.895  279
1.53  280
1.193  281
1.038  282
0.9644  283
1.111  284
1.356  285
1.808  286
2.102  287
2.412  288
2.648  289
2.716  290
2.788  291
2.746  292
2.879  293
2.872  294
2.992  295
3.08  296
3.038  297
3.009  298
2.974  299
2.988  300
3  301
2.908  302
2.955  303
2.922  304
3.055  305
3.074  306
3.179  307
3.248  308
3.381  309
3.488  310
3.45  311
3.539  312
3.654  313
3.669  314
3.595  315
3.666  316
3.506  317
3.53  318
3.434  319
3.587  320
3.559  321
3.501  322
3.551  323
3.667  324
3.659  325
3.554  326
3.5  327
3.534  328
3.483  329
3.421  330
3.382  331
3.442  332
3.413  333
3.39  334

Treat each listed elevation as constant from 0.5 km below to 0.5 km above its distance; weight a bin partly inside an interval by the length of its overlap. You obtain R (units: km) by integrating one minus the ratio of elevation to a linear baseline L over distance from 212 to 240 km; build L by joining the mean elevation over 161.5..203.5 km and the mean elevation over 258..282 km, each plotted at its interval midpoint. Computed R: -0.3 km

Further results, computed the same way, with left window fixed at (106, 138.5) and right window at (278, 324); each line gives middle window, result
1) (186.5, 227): 1.0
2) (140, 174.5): 2.2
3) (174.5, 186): -1.8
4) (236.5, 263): -0.7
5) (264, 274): -0.2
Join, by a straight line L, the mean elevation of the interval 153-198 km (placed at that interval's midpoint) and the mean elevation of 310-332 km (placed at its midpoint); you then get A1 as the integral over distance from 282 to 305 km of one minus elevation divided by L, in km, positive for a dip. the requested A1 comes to 5.6 km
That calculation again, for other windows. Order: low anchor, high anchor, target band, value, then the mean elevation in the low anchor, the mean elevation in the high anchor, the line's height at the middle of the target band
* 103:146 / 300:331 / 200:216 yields 2.7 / 2.1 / 3.4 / 2.67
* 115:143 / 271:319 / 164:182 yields -1.6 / 2.11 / 2.71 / 2.27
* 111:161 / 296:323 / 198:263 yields 5.0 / 2.06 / 3.3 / 2.74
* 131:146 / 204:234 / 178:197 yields -3.2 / 2.03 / 2.43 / 2.27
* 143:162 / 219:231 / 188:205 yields -0.4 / 2.01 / 2.63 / 2.38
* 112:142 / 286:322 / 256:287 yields 6.0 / 2.1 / 3.12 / 2.93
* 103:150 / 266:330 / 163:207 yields -2.5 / 2.08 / 2.86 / 2.35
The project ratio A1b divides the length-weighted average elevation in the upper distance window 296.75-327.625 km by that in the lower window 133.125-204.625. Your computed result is 1.46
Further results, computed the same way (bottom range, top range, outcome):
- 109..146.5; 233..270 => 1.30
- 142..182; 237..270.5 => 1.23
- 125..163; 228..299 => 1.24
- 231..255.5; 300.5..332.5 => 1.30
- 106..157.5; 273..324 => 1.35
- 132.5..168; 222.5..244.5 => 1.29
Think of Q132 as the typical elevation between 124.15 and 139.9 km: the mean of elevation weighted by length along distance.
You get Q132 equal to 2.14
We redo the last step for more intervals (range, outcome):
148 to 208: 2.37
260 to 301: 2.47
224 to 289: 2.5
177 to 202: 2.59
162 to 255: 2.5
